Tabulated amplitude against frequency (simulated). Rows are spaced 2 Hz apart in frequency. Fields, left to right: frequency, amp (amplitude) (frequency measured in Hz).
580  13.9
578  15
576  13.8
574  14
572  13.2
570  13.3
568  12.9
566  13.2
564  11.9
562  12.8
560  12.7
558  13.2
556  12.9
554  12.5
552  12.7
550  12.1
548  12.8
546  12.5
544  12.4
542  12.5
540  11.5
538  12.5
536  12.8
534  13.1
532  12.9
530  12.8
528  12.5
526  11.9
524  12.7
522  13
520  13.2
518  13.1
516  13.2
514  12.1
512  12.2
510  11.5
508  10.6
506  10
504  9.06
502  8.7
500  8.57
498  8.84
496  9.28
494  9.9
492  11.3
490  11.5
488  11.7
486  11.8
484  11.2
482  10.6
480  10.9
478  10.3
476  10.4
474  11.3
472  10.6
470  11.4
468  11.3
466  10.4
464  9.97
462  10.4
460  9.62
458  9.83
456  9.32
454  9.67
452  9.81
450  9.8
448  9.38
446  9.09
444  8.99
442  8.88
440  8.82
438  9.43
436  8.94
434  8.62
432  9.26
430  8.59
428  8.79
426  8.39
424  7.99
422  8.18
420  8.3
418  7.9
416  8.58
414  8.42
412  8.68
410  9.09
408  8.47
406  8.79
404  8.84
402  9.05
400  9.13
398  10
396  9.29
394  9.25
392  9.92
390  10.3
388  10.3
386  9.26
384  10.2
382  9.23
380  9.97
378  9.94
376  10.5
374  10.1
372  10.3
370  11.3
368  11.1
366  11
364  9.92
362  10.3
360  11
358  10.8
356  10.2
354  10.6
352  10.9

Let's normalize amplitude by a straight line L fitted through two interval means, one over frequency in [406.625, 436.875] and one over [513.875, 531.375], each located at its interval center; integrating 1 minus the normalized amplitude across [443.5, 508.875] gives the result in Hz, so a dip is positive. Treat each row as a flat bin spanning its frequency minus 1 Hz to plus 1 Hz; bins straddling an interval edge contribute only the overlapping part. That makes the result 3.62 Hz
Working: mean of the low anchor 8.55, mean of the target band 10.2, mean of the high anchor 12.8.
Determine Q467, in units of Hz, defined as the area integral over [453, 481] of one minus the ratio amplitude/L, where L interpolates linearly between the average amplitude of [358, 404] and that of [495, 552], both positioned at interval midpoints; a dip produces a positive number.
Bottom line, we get 1.7 Hz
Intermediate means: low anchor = 10.1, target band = 10.4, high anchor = 11.7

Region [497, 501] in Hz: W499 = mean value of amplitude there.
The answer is 8.71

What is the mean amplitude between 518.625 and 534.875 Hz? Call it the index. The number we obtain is 12.8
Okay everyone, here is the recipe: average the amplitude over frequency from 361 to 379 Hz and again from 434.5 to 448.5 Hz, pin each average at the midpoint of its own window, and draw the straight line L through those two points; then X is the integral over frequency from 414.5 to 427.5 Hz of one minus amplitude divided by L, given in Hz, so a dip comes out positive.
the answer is 1.7 Hz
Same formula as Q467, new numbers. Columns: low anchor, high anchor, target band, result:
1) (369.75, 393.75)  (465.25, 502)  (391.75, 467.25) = 8.8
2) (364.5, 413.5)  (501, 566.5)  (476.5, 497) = 1.0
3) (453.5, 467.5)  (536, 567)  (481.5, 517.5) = 1.2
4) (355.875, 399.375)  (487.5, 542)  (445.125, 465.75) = 2.3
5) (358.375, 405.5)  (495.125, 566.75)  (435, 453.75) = 2.7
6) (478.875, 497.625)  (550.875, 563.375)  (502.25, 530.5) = -0.6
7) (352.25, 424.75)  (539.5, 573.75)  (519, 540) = -0.8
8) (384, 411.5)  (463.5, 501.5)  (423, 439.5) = 1.8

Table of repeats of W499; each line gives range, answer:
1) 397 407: 9.16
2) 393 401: 9.42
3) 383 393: 10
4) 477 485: 10.8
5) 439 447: 8.95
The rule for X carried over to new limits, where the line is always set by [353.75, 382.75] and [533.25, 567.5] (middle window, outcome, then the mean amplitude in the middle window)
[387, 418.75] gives 5.0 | 9.14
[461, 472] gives 0.9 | 10.7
